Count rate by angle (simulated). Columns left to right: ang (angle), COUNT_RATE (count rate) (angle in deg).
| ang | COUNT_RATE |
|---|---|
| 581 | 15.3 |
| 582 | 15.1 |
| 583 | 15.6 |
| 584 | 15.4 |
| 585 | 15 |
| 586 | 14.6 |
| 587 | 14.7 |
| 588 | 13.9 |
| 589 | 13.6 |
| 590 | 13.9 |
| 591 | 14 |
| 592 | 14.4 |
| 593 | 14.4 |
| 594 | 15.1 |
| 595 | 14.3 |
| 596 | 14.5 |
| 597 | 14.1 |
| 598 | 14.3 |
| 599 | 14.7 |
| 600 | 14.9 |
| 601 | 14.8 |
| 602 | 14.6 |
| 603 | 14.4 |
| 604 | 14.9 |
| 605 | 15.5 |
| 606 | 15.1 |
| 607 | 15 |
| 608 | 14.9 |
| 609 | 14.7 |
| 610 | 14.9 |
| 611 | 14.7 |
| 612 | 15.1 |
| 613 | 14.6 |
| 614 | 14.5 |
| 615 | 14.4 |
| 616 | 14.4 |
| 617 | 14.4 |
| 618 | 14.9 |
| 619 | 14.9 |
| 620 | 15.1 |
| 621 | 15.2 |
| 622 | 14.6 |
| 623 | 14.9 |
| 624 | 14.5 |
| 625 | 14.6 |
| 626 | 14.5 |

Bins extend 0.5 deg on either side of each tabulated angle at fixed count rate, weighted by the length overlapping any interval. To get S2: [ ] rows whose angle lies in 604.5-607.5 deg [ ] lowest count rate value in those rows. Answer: 15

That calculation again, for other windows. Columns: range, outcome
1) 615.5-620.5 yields 14.4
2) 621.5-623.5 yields 14.6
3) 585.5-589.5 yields 13.6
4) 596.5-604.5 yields 14.1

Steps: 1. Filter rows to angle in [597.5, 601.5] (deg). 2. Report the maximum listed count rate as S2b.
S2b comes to 14.9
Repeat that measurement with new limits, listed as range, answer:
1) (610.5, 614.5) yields 15.1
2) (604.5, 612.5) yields 15.5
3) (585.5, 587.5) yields 14.7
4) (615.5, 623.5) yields 15.2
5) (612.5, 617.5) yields 14.6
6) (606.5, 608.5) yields 15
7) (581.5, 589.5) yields 15.6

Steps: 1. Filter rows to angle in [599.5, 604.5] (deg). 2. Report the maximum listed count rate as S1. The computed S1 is 14.9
